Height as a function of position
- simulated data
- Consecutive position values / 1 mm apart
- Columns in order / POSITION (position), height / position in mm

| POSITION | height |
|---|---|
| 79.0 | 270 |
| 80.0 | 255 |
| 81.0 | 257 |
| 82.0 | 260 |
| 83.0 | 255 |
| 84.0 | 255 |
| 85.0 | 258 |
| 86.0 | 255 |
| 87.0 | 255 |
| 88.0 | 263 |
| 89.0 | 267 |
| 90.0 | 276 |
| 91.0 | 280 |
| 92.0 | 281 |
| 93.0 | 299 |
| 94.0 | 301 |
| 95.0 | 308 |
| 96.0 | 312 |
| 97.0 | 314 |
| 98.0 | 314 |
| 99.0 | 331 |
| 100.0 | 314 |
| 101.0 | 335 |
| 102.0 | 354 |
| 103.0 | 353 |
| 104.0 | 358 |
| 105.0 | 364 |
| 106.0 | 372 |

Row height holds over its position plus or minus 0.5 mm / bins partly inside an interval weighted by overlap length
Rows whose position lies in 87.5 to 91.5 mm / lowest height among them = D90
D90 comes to 263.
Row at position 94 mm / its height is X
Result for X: 301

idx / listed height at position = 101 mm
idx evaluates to 335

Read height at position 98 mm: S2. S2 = 314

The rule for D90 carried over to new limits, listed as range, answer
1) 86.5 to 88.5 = 255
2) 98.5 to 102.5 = 314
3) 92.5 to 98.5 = 299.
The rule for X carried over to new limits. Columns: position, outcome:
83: 255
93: 299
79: 270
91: 280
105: 364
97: 314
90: 276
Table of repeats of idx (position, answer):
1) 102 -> 354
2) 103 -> 353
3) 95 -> 308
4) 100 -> 314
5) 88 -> 263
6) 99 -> 331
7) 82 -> 260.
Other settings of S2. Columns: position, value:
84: 255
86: 255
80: 255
